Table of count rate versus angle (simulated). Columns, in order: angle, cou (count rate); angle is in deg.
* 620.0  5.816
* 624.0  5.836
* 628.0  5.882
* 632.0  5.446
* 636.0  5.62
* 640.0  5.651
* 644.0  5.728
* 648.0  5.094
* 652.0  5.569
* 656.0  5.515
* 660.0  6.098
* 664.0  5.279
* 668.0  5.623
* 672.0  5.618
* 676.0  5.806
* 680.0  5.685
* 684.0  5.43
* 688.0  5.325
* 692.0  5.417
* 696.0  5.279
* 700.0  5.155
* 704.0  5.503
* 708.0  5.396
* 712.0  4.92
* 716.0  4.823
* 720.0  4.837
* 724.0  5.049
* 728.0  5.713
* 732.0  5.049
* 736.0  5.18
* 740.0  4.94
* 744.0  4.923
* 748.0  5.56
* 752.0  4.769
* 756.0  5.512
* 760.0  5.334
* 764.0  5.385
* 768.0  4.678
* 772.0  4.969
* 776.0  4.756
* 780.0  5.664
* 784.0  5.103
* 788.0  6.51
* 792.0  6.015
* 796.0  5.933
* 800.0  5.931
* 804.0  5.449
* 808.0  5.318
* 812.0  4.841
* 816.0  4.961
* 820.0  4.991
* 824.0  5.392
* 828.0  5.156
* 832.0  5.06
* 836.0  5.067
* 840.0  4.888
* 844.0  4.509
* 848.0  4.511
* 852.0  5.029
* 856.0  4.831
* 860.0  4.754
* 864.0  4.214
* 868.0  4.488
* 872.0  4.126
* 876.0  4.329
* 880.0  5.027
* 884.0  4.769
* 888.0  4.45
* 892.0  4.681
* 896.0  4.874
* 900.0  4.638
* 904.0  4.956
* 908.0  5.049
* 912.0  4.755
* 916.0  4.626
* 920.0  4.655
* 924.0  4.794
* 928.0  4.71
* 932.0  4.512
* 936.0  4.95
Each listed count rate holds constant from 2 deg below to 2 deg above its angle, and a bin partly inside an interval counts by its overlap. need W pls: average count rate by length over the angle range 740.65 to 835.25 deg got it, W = 5.3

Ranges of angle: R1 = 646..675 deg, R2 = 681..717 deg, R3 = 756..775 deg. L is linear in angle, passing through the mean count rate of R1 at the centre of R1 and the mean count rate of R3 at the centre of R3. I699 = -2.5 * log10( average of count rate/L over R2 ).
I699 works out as 0.02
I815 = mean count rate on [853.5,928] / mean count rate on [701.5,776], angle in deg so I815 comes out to 0.91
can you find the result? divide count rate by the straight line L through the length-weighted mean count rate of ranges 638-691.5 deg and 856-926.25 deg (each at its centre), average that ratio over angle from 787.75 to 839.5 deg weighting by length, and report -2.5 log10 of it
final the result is -0.08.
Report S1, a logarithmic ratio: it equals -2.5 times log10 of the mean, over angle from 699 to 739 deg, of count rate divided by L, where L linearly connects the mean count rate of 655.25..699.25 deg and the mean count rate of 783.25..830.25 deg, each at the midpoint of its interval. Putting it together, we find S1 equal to 0.07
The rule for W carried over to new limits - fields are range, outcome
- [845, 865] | 4.68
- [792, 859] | 5.14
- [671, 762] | 5.27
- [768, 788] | 5.22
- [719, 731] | 5.22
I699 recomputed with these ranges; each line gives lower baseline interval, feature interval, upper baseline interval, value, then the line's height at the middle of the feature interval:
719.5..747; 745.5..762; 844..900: -0.05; 5.05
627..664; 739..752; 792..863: 0.05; 5.33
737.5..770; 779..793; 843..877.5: -0.17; 4.96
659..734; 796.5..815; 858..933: -0.09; 4.97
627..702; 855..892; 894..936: 0.08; 4.89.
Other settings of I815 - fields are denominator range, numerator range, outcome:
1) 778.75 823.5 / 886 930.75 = 0.86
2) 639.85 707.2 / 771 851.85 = 0.95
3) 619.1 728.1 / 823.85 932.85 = 0.87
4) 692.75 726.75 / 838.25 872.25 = 0.90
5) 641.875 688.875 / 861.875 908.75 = 0.83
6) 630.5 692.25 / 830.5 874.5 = 0.84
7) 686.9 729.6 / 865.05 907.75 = 0.89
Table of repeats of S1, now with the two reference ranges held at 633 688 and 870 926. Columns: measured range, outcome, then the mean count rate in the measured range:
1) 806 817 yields -0.006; 5.05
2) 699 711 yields 0.017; 5.33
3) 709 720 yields 0.099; 4.91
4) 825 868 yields 0.020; 4.8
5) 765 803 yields -0.079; 5.5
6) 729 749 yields 0.031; 5.14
